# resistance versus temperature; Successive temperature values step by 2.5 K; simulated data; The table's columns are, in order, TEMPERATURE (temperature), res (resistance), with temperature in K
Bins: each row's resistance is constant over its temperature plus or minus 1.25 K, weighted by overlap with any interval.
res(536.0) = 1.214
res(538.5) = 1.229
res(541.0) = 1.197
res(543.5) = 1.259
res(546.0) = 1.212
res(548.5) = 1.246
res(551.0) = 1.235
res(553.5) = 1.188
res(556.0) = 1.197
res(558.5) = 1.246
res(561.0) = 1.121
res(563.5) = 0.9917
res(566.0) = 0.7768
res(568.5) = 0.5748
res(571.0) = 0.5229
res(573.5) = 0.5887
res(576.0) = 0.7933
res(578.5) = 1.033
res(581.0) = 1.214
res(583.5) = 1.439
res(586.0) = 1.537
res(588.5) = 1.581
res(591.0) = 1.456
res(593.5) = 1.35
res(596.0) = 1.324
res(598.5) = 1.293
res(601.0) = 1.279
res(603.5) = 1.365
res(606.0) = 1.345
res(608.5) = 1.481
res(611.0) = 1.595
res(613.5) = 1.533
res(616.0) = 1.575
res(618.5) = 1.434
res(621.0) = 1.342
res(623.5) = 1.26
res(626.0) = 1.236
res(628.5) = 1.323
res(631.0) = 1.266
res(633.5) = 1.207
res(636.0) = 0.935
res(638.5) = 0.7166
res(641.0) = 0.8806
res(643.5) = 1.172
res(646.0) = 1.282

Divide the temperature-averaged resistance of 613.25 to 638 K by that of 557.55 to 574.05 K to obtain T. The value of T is 1.54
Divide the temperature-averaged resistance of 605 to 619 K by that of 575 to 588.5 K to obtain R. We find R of 1.20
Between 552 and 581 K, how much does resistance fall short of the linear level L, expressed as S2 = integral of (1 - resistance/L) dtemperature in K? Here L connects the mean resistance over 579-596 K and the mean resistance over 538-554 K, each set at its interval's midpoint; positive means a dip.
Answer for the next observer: 8.4 K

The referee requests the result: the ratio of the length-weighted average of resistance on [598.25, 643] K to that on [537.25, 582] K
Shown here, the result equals 1.2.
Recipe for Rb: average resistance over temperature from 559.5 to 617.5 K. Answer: 1.21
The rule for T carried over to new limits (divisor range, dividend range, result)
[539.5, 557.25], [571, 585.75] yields 0.83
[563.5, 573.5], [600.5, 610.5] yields 2.09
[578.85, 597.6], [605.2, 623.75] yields 1.05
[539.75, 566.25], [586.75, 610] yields 1.19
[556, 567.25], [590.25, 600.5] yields 1.28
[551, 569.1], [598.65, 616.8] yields 1.38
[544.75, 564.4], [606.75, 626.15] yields 1.22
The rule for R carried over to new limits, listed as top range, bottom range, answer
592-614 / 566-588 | 1.43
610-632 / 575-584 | 1.27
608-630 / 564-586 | 1.56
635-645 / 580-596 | 0.66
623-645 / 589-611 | 0.80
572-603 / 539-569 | 1.11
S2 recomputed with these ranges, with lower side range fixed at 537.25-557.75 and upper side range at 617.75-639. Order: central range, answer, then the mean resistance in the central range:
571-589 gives 1.6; 1.11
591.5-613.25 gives -3.3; 1.39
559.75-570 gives 3.0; 0.858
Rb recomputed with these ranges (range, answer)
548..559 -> 1.22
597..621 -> 1.43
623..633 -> 1.27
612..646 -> 1.23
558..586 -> 0.955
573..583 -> 0.971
